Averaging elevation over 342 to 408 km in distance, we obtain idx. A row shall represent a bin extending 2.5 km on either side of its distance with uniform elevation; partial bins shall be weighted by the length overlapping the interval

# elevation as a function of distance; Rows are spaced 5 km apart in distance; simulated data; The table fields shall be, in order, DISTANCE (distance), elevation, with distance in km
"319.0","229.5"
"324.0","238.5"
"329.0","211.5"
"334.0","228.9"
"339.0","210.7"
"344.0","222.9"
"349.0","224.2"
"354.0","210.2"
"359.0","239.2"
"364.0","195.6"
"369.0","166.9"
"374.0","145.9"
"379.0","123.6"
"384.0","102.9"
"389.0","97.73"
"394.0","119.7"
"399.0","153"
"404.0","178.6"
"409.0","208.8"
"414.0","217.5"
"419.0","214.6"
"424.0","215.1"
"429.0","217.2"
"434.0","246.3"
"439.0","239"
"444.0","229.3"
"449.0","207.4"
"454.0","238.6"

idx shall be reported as 168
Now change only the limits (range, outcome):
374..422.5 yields 158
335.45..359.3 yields 220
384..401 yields 120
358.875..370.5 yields 196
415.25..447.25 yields 226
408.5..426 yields 215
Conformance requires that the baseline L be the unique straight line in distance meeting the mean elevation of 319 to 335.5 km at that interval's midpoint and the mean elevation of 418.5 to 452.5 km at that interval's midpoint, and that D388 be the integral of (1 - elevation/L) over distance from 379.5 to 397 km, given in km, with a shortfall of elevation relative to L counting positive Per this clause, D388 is 8.97 km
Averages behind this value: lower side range 227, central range 110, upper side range 225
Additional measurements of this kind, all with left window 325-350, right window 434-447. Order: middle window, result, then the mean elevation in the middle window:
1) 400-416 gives 2.4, 197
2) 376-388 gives 6.0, 113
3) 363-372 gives 1.9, 177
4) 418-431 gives 1.0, 216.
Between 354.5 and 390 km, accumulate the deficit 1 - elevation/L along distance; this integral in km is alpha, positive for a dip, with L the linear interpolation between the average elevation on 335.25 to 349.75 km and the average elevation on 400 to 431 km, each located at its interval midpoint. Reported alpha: 9.2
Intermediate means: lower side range 220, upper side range 206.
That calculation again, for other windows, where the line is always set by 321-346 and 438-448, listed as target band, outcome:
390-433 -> 7.2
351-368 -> 1.0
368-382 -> 5.2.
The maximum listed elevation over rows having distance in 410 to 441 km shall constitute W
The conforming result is 246.3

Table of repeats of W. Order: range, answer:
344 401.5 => 239.2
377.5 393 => 123.6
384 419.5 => 217.5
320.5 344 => 238.5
